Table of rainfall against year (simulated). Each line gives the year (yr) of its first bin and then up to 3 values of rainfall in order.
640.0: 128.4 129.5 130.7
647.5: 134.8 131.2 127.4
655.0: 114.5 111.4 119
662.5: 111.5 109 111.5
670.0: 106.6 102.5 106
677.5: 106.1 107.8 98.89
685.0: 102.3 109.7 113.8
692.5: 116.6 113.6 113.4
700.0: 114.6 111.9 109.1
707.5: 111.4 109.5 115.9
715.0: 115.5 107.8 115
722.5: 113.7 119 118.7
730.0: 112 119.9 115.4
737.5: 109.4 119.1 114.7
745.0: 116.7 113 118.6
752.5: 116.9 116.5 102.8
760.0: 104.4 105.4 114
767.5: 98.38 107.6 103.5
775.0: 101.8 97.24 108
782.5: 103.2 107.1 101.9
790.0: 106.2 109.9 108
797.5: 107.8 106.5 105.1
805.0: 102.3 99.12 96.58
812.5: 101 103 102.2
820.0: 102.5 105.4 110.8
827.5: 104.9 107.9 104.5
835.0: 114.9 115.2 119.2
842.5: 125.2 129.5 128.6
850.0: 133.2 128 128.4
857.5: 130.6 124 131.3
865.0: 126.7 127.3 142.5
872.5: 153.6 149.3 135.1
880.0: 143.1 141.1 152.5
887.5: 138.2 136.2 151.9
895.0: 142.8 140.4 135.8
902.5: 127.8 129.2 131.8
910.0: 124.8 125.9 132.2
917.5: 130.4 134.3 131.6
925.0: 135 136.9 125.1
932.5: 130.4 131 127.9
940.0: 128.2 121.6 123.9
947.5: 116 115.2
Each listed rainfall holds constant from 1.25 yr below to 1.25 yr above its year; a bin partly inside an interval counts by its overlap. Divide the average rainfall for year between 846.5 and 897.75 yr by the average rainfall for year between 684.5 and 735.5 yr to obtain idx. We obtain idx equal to 1.21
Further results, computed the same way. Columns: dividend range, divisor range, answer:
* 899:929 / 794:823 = 1.27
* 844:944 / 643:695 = 1.18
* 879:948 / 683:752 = 1.17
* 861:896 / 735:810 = 1.31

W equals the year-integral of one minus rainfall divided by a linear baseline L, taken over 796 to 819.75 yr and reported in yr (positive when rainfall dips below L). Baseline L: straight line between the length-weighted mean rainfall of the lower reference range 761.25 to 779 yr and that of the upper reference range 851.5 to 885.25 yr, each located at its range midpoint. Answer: 2.8 yr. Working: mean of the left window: 104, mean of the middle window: 103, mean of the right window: 136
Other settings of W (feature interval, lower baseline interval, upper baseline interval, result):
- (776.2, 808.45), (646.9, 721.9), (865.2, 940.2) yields 5.0 yr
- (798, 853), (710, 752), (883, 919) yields 6.9 yr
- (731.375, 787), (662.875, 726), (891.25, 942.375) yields 3.4 yr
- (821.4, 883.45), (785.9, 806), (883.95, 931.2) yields -2.8 yr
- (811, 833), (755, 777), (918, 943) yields 1.8 yr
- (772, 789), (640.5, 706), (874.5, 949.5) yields 2.7 yr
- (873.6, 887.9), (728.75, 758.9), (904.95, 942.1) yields -1.9 yr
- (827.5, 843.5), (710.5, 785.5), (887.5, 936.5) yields 1.2 yr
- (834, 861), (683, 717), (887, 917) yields 0.7 yr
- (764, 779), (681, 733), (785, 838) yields 0.6 yr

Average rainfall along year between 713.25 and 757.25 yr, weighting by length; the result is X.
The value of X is 115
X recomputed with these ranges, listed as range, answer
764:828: 104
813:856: 115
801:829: 103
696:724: 113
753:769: 107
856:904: 138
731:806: 109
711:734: 115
